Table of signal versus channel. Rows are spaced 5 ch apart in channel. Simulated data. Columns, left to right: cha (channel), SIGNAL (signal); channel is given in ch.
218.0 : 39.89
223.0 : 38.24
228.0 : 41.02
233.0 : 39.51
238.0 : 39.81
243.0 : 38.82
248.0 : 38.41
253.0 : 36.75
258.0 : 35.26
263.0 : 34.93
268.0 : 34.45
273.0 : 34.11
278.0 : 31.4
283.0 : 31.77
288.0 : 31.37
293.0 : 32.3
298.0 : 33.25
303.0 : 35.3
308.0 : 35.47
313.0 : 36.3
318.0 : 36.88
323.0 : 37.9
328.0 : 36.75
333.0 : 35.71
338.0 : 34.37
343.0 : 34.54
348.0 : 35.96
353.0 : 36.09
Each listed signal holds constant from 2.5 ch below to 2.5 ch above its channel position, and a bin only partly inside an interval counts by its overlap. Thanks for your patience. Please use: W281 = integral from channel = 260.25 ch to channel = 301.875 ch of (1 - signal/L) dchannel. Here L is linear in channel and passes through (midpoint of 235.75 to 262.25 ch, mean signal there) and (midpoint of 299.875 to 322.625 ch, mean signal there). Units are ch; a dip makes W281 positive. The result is 4.3 ch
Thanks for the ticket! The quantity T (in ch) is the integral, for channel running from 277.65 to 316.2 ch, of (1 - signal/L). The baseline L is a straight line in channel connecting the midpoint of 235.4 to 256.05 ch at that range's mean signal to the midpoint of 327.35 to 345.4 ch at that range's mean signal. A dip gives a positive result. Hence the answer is 3.15 ch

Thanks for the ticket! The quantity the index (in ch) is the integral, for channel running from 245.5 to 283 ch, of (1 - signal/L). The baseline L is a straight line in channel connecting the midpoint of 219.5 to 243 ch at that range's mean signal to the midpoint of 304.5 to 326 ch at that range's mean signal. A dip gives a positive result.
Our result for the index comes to 3.5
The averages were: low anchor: 39.6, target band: 34.8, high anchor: 36.6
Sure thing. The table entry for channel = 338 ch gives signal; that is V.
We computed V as 34.37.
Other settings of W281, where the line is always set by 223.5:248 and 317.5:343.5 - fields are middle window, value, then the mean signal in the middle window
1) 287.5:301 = 1.7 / 32.6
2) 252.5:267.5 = 1.3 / 35.3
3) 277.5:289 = 1.9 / 31.6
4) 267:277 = 1.1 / 33.8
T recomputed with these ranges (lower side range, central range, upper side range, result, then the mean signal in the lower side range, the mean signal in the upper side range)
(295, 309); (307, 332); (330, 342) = -1.4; 34.5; 35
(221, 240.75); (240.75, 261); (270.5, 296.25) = -0.2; 39.7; 32.2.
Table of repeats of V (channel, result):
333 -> 35.71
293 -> 32.3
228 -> 41.02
